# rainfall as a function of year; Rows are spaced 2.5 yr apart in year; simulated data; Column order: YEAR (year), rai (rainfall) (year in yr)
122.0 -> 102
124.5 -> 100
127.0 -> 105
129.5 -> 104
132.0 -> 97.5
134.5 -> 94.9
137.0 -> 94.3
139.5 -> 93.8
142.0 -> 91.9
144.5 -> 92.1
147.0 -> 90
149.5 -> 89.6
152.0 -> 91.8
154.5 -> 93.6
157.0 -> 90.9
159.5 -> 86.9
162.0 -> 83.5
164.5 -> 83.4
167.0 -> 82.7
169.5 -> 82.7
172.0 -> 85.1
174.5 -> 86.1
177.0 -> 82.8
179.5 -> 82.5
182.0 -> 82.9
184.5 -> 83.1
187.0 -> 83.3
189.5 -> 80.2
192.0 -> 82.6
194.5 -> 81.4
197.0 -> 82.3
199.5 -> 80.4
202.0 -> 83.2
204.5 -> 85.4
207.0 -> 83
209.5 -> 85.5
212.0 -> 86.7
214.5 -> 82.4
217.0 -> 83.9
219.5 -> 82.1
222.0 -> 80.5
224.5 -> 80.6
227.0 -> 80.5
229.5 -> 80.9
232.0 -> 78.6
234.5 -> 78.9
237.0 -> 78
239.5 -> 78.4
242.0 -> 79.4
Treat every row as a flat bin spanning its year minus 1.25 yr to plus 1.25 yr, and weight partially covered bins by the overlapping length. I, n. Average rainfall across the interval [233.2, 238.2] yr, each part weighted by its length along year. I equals 78.5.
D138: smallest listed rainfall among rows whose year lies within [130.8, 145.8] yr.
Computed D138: 91.9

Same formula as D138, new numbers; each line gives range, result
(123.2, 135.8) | 94.9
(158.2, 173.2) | 82.7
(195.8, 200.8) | 80.4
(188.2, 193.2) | 80.2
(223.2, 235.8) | 78.6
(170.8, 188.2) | 82.5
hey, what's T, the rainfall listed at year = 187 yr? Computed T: 83.3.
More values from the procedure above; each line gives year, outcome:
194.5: 81.4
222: 80.5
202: 83.2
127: 105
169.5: 82.7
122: 102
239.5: 78.4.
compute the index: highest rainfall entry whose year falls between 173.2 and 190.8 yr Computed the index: 86.1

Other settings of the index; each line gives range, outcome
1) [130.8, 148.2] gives 97.5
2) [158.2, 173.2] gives 86.9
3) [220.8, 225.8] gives 80.6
